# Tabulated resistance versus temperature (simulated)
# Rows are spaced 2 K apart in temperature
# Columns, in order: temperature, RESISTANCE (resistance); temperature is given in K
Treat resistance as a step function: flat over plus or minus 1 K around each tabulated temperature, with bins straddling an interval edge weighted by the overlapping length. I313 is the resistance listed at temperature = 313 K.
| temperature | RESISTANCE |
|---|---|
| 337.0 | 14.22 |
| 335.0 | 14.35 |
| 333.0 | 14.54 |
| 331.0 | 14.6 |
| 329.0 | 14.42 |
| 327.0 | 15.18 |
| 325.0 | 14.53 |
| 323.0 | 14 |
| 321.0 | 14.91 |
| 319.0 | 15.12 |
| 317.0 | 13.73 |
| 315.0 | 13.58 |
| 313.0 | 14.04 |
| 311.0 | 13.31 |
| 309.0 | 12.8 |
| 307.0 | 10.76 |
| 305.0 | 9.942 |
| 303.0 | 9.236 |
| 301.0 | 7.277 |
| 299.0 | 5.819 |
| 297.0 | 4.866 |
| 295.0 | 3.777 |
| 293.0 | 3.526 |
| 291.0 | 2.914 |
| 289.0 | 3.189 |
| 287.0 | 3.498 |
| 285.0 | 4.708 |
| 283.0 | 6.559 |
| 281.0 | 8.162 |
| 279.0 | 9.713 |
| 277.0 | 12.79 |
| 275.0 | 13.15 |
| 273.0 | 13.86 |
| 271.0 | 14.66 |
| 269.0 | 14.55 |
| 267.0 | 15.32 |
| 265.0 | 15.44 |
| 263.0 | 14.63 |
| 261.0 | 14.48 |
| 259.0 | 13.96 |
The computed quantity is 14.04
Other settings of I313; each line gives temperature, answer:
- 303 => 9.236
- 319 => 15.12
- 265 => 15.44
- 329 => 14.42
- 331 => 14.6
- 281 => 8.162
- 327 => 15.18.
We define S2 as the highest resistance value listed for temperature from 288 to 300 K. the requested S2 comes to 5.819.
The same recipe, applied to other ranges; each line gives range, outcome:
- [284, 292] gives 4.708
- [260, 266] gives 15.44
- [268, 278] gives 14.66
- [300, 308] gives 10.76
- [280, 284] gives 8.162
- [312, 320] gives 15.12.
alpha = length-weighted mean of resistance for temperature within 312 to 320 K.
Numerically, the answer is 14.1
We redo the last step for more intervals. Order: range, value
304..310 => 11.2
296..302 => 5.99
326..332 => 14.7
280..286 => 6.48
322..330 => 14.5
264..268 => 15.4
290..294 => 3.22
